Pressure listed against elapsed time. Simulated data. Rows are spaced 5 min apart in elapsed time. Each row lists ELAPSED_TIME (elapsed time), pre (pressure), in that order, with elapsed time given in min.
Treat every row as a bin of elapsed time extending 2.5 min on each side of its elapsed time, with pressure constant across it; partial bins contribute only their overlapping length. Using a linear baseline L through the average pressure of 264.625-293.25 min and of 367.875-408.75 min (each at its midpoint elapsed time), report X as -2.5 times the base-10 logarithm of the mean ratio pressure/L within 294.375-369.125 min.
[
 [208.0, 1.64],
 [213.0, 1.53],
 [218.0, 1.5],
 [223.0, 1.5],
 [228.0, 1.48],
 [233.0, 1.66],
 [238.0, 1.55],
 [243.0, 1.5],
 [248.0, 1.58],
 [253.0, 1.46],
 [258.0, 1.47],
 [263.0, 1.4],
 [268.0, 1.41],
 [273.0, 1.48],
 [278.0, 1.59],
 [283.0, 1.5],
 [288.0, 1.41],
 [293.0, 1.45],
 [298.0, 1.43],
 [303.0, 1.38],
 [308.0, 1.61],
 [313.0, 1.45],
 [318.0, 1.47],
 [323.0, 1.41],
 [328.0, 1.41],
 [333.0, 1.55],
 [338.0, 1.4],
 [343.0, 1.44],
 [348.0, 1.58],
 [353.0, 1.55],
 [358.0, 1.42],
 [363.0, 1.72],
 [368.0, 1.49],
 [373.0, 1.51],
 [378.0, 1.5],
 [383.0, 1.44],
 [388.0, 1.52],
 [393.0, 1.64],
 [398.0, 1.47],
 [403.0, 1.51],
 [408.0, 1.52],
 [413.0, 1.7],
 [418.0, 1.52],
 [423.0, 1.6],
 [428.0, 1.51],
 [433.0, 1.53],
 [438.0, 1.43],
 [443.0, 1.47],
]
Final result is 0.00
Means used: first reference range 1.47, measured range 1.49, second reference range 1.51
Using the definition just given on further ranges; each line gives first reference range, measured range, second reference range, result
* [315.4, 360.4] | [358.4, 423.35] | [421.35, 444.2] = -0.04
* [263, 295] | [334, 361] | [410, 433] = 0.02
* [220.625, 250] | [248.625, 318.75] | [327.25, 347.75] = 0.03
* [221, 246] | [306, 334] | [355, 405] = 0.04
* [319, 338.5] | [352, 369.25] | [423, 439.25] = -0.06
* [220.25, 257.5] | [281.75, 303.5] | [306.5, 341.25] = 0.04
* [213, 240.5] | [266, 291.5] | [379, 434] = 0.04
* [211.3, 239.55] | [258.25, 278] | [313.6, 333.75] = 0.03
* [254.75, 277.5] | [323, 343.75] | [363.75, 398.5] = 0.04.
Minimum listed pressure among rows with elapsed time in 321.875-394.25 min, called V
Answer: 1.4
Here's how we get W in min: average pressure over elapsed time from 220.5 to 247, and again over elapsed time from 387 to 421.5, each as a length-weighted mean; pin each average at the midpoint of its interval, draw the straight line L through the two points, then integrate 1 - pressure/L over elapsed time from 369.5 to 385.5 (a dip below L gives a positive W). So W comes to 0.7 min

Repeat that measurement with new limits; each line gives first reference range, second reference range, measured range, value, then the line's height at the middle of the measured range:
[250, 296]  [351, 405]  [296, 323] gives 0.4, 1.49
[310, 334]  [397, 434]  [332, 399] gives -0.8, 1.5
